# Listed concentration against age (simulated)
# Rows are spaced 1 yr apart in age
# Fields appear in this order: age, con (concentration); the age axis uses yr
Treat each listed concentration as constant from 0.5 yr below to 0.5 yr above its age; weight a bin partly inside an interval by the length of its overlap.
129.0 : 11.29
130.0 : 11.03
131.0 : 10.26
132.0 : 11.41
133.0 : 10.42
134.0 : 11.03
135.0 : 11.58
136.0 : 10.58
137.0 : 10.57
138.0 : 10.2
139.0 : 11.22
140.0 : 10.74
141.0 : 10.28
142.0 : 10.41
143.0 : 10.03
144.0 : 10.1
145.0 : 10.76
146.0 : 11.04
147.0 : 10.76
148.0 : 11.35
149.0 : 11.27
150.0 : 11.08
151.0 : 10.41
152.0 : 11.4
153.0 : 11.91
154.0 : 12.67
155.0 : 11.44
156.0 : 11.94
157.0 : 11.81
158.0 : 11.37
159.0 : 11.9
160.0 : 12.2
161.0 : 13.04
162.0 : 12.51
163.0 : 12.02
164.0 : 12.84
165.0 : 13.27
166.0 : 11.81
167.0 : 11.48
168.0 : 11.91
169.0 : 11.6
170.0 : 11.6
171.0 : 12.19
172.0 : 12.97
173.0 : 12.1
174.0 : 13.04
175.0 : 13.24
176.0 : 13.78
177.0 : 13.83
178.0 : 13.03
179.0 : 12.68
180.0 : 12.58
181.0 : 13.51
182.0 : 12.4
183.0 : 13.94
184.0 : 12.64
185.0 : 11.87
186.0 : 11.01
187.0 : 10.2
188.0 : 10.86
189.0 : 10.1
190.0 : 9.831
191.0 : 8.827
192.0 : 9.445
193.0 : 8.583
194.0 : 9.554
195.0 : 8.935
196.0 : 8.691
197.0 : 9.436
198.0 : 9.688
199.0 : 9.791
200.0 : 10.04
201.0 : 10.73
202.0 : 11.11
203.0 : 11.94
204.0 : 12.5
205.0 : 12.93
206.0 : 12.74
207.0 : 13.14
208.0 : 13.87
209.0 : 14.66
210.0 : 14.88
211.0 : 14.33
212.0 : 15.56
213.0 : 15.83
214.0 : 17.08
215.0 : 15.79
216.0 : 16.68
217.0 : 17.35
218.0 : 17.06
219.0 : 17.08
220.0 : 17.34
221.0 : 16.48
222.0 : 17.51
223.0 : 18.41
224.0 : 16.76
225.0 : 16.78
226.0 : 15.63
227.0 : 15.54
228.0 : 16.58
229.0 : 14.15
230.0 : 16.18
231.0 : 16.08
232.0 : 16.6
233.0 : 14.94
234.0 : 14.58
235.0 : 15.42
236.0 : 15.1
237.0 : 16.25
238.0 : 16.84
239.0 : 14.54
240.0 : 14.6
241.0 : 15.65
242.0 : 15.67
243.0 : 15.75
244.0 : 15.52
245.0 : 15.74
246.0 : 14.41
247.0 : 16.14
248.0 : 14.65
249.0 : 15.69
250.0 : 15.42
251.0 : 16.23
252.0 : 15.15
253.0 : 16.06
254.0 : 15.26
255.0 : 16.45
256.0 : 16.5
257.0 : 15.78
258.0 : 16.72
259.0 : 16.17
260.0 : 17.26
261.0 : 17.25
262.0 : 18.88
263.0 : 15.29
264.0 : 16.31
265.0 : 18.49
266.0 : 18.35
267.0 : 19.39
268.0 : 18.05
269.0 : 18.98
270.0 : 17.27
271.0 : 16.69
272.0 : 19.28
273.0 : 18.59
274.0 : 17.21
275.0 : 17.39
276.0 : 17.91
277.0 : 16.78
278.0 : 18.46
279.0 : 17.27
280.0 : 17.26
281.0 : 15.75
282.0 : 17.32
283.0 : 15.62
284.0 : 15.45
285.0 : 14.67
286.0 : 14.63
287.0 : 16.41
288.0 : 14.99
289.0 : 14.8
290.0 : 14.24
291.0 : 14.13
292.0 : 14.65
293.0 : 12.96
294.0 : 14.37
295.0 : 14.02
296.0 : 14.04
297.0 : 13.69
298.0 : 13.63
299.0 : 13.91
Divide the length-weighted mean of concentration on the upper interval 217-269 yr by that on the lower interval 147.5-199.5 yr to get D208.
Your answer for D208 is 1.4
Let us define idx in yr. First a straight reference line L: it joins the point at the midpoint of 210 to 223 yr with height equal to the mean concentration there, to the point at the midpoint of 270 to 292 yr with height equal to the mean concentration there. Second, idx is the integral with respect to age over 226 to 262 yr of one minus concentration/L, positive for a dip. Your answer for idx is 1.50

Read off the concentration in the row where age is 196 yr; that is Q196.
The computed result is 8.691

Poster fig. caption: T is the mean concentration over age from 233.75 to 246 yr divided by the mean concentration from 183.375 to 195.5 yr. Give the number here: 1.5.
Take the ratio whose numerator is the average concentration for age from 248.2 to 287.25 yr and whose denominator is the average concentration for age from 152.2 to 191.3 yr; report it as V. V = 1.39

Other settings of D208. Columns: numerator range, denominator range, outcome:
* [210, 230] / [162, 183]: 1.30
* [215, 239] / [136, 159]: 1.47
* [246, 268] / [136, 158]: 1.50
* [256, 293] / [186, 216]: 1.41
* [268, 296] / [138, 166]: 1.41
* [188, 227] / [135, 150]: 1.25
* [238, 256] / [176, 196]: 1.38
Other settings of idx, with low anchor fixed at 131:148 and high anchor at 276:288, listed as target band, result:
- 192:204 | 2.83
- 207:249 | -4.85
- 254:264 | -0.76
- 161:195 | 0.98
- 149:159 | -0.25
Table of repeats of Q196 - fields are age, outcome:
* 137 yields 10.57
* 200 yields 10.04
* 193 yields 8.583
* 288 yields 14.99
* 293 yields 12.96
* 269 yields 18.98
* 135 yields 11.58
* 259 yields 16.17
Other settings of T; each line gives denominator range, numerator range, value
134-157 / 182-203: 0.94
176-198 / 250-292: 1.50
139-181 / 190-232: 1.16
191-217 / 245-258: 1.27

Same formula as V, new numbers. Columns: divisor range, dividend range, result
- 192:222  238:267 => 1.22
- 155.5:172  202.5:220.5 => 1.24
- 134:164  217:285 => 1.46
